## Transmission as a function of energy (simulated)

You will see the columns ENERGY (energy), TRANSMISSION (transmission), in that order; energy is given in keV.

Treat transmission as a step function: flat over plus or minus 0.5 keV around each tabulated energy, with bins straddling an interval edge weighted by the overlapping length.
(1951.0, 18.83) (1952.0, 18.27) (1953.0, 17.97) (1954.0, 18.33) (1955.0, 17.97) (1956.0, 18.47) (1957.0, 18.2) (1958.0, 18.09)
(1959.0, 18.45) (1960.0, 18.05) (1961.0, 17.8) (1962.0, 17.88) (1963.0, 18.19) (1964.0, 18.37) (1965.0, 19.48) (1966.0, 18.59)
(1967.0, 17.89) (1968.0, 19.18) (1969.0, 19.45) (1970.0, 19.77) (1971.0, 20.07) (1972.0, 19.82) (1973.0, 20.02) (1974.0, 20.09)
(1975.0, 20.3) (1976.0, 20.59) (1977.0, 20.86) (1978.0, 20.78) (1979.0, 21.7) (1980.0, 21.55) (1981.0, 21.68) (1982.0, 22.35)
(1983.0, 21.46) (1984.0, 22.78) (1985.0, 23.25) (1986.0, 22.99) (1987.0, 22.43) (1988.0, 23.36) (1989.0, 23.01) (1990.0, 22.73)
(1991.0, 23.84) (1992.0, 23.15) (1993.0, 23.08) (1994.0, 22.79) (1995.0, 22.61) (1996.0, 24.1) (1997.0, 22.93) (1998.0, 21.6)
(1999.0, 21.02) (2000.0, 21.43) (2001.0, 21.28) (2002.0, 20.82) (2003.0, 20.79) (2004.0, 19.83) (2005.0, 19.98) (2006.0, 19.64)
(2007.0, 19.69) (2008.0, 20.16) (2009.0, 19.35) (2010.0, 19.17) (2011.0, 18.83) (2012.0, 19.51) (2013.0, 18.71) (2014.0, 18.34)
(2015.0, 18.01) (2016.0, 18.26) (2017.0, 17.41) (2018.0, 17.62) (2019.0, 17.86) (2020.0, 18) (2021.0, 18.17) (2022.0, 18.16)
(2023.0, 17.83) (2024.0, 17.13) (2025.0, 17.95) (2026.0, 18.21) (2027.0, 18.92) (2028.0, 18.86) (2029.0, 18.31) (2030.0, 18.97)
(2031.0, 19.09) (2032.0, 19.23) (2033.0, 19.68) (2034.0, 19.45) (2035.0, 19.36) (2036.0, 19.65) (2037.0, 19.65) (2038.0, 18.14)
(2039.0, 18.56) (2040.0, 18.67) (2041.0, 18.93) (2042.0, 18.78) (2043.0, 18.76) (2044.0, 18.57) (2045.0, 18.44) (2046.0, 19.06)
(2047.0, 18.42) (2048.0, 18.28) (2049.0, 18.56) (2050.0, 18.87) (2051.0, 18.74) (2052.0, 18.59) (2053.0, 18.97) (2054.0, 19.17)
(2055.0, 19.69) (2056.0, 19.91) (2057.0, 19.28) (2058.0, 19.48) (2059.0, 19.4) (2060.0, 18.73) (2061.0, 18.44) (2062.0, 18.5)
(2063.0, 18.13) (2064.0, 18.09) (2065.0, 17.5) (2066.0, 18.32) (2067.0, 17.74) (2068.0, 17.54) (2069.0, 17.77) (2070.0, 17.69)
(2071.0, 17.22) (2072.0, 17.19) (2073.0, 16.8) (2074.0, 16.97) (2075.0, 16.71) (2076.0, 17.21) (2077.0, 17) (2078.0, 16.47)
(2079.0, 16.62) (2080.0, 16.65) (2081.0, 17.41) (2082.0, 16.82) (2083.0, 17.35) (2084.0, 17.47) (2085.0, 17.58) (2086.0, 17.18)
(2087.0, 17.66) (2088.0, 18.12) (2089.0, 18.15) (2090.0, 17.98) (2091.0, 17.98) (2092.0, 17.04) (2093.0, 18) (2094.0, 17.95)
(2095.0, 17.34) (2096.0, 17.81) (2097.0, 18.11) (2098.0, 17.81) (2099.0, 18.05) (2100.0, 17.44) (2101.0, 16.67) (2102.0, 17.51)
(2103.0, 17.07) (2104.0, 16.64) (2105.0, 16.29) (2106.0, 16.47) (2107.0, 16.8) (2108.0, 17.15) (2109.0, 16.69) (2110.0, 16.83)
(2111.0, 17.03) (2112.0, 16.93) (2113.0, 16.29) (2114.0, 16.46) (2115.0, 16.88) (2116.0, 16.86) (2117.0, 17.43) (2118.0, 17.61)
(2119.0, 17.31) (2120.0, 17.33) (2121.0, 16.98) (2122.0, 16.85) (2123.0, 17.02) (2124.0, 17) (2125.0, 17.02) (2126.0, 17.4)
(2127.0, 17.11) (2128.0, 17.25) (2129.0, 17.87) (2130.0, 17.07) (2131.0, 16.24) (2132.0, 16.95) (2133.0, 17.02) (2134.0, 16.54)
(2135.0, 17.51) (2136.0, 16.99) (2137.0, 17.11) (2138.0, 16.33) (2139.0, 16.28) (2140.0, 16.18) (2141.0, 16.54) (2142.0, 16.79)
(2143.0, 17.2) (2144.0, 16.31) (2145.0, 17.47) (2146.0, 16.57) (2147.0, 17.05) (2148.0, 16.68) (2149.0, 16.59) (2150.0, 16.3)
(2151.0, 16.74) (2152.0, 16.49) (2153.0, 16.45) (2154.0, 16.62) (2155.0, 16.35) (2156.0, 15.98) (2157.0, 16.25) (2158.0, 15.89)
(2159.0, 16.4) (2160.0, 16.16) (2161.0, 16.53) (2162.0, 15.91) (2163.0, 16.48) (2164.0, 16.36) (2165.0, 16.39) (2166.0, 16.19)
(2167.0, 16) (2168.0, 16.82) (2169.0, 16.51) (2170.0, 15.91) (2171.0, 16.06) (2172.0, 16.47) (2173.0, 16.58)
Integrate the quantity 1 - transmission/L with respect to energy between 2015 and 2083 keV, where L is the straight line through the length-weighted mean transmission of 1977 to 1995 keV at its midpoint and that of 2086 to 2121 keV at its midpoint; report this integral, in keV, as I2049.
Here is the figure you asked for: 4.9 keV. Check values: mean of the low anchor 22.5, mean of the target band 18.3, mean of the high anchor 17.3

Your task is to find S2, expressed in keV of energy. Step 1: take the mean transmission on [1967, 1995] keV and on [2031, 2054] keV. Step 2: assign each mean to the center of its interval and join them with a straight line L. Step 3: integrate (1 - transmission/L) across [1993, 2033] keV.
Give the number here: 1.3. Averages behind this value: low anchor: 21.5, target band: 19.5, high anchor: 18.9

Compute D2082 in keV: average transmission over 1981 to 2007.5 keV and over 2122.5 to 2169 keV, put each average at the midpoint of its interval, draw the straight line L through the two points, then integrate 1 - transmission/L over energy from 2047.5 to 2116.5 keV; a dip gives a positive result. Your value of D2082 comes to 4.6 keV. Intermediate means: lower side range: 22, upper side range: 16.7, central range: 17.7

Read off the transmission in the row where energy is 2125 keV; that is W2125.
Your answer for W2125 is 17.02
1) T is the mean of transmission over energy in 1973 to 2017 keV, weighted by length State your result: 21.1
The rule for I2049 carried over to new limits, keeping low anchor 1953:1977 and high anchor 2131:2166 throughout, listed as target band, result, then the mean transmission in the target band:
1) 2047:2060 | -0.9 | 19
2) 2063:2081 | 0.3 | 17.3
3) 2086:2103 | -0.4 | 17.7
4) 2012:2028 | 0.1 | 18.1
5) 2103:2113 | 0.2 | 16.8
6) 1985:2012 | -4.4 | 21.6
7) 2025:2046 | -1.0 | 18.9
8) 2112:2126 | -0.1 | 17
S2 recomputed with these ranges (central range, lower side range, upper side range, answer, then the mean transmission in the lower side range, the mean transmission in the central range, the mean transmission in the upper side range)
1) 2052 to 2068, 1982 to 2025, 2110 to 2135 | 0.1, 20.5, 18.7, 17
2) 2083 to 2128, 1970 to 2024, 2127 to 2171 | 1.2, 20.6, 17.3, 16.6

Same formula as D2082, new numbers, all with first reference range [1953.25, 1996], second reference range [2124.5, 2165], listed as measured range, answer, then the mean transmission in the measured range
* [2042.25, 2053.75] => 0.1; 18.7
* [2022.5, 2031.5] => 0.5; 18.4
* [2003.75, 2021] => 0.8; 18.8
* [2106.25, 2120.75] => 0.3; 17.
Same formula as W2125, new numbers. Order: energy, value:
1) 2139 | 16.28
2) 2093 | 18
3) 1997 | 22.93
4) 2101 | 16.67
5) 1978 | 20.78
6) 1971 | 20.07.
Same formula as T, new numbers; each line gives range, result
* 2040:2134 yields 17.6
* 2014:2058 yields 18.7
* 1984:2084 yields 19.2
